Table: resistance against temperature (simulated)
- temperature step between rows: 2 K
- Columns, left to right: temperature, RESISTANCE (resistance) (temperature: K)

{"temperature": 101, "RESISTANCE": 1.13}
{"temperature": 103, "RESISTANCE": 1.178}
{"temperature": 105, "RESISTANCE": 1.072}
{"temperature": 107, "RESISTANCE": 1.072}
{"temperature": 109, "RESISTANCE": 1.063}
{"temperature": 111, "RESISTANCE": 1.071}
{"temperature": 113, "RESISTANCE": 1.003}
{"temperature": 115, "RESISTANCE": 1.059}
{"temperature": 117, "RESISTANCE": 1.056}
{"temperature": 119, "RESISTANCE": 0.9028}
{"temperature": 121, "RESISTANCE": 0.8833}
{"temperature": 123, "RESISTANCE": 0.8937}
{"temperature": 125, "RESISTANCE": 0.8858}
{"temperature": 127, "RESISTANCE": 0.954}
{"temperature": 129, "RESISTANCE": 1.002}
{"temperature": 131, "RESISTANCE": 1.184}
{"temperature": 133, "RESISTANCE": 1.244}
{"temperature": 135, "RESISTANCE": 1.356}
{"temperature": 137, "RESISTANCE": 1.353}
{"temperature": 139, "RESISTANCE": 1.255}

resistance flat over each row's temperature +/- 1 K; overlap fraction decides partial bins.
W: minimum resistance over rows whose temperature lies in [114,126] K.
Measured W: 0.8833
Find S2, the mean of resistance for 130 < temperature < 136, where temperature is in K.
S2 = 1.26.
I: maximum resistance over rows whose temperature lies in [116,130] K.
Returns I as 1.056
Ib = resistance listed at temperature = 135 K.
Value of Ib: 1.356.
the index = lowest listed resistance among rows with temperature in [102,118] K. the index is 1.003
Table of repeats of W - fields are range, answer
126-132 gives 0.954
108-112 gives 1.063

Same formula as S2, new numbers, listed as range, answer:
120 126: 0.888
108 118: 1.05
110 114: 1.04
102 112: 1.09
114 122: 0.975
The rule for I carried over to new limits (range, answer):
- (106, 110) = 1.072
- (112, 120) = 1.059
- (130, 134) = 1.244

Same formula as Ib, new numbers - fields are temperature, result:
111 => 1.071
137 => 1.353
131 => 1.184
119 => 0.9028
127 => 0.954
